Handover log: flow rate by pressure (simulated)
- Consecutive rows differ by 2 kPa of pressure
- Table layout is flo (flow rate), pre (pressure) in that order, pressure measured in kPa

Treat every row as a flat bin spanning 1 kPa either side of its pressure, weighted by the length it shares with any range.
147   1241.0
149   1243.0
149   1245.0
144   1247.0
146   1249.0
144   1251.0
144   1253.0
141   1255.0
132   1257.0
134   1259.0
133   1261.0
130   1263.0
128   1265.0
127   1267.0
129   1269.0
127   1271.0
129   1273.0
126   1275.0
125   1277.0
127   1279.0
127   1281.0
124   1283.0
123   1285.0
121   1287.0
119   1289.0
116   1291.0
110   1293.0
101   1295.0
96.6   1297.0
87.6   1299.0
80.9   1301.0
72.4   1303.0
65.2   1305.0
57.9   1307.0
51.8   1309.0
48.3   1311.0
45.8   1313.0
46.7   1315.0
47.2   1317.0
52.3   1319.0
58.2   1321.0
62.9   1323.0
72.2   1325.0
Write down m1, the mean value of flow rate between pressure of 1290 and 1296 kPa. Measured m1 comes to 109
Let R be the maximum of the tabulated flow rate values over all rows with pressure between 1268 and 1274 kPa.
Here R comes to 129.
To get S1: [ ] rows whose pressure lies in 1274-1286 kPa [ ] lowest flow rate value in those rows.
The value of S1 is 123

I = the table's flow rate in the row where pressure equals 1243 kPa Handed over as 149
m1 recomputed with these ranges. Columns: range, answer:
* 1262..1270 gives 128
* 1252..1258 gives 139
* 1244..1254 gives 145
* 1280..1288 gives 124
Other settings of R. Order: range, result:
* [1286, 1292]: 121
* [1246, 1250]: 146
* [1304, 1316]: 65.2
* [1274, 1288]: 127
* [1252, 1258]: 144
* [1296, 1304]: 96.6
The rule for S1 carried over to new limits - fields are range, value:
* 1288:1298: 96.6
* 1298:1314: 45.8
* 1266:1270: 127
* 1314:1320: 46.7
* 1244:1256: 141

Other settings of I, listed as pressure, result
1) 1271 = 127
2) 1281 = 127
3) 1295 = 101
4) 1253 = 144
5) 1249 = 146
